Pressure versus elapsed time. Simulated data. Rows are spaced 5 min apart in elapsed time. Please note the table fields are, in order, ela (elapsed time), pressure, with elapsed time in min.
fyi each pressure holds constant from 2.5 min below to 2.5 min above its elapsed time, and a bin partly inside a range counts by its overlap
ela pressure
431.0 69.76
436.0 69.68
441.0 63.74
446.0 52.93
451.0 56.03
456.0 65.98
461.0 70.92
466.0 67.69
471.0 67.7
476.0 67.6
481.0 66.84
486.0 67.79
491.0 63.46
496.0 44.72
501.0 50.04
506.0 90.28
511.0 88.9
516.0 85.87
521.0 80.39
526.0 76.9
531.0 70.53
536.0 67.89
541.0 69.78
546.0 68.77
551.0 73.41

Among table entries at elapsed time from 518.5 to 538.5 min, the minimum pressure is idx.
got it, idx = 67.89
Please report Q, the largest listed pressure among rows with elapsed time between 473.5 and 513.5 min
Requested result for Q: 90.28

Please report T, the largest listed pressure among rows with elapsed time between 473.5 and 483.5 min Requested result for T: 67.6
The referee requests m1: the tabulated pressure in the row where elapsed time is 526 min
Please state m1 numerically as 76.9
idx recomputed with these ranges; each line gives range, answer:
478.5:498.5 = 44.72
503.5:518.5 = 85.87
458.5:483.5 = 66.84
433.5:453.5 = 52.93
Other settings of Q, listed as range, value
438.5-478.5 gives 70.92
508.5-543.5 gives 88.9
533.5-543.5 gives 69.78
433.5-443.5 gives 69.68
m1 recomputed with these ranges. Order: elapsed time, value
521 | 80.39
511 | 88.9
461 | 70.92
